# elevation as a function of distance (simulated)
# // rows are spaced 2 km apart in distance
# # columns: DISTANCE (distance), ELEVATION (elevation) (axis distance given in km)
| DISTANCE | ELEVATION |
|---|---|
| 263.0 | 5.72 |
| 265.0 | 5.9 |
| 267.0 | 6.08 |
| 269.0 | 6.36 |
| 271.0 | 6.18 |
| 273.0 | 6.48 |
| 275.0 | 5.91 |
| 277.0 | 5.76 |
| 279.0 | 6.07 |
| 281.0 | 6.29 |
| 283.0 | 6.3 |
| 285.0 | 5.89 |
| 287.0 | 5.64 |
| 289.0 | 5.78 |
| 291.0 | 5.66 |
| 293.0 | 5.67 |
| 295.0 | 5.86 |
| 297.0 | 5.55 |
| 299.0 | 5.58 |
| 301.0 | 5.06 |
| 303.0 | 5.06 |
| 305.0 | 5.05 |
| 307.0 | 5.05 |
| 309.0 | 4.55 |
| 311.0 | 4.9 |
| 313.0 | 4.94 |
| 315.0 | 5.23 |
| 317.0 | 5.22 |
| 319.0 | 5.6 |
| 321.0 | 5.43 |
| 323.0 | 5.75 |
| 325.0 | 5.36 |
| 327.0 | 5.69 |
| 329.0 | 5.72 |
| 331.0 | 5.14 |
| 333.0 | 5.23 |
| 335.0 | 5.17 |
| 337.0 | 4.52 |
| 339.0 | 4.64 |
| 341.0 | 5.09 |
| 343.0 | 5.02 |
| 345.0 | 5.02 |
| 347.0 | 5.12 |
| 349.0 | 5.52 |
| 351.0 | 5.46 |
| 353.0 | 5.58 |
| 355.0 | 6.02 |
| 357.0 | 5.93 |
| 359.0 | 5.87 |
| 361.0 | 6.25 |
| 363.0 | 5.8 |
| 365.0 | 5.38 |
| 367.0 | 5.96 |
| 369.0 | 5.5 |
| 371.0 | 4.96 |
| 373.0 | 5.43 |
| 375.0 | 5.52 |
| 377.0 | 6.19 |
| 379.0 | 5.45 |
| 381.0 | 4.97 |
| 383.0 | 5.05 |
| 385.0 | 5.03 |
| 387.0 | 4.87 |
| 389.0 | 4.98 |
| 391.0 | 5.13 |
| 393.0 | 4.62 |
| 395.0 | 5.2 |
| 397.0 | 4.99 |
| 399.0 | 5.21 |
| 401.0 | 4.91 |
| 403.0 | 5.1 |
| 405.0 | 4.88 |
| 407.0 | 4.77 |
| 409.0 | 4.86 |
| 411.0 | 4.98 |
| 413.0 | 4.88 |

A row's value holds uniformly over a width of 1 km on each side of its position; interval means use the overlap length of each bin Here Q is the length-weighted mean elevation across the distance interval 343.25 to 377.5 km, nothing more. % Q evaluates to 5.6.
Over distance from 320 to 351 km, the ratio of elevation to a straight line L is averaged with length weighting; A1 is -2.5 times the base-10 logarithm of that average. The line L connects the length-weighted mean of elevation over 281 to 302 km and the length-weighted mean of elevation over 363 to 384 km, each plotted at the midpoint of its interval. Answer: 0.07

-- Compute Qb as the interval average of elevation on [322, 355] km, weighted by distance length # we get 5.28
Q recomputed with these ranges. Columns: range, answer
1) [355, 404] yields 5.36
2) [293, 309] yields 5.29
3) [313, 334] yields 5.41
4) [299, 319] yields 5.06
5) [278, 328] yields 5.49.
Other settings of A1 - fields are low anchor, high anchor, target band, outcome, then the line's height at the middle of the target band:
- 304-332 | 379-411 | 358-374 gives -0.112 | 5.09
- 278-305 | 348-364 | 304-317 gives 0.154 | 5.73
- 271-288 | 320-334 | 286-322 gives 0.085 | 5.75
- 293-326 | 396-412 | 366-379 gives -0.105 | 5.07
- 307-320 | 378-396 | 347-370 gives -0.136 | 5.05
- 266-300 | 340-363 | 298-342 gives 0.109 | 5.73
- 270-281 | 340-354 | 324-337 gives 0.027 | 5.45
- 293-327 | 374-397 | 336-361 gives -0.026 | 5.23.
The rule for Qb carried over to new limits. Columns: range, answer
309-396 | 5.33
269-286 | 6.12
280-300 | 5.82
